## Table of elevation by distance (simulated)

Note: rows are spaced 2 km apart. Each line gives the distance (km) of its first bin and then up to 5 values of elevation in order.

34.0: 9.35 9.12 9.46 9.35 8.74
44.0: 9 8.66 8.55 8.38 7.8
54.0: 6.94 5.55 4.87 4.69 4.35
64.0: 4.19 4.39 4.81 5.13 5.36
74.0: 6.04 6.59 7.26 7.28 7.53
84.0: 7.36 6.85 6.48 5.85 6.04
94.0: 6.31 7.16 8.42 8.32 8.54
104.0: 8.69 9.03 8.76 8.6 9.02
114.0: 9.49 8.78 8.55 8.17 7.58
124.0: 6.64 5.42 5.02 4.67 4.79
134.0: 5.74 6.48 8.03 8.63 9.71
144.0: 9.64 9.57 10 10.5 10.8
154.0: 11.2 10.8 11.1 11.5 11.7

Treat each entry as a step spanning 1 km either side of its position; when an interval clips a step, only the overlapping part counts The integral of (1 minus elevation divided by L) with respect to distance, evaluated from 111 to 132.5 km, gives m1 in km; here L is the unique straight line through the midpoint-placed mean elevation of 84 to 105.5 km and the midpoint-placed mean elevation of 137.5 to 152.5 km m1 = 3.4 km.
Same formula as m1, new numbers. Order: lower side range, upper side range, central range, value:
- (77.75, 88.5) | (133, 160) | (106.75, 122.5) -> -0.7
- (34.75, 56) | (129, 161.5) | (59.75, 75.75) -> 6.8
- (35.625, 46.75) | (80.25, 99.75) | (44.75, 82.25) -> 8.7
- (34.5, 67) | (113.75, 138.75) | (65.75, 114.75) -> -1.8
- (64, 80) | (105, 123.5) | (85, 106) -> 0.0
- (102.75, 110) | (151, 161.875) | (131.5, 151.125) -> 3.9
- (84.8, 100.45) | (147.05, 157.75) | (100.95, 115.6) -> -1.8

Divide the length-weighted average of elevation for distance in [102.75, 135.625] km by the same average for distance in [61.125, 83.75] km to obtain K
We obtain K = 1.3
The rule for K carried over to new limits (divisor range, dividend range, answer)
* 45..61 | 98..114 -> 1.26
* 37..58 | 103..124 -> 1.06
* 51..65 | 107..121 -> 1.60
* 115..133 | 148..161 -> 1.65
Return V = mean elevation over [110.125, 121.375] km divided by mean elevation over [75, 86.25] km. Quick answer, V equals 1.22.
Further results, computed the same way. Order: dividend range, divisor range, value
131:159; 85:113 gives 1.18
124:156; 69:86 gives 1.22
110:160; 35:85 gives 1.23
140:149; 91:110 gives 1.21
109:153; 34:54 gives 0.92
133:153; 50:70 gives 1.64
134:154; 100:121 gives 1.05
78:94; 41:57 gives 0.85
